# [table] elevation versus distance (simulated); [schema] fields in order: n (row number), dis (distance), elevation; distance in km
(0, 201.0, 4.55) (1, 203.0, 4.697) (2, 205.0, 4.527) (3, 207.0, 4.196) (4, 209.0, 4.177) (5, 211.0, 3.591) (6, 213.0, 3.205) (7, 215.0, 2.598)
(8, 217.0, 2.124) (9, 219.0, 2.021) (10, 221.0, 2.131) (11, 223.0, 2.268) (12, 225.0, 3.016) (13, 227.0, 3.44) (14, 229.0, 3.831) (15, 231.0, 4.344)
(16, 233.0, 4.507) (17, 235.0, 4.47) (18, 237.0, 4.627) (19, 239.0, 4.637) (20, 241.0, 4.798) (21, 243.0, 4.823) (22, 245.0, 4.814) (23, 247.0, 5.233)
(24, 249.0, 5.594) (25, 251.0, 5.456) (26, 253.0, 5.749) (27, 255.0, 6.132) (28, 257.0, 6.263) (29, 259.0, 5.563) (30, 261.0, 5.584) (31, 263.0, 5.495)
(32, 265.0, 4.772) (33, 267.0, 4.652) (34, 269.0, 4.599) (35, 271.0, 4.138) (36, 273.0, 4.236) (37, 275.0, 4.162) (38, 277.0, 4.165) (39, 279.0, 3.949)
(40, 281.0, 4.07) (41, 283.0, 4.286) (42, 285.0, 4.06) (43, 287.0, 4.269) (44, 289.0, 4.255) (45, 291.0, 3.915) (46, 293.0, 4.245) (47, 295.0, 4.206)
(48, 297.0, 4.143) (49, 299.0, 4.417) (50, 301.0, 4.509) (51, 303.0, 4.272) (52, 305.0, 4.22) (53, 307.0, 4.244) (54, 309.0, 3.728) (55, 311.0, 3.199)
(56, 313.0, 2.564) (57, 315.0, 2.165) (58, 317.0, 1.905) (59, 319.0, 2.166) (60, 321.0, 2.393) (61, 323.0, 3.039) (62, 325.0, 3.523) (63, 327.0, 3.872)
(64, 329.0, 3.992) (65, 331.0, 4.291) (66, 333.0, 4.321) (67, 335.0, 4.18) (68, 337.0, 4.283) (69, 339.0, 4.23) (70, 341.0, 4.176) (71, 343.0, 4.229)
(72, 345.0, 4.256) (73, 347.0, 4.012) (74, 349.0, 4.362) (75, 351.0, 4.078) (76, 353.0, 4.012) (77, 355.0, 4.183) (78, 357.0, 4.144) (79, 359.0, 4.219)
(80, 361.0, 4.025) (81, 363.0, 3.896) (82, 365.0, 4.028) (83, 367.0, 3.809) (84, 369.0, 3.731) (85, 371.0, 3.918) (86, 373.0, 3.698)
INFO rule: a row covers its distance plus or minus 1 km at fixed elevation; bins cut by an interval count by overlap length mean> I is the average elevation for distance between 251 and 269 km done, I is 5.47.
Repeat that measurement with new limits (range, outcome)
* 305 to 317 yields 3.16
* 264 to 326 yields 3.82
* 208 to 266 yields 4.32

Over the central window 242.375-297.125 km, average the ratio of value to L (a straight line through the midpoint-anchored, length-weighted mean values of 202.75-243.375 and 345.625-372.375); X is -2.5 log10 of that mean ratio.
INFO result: -0.24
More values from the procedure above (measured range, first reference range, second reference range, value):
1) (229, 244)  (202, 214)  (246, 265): 0.10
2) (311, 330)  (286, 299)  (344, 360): 0.41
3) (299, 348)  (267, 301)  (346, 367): 0.13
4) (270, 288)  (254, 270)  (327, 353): 0.23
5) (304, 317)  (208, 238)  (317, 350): 0.14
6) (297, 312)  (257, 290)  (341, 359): 0.08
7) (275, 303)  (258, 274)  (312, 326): -0.10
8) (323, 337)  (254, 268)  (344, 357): 0.12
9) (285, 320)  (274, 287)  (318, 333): 0.03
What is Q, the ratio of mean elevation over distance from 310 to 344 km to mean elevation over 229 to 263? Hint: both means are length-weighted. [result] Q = 0.67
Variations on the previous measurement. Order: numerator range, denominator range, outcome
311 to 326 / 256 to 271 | 0.50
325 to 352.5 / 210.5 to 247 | 1.13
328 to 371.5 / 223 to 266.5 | 0.85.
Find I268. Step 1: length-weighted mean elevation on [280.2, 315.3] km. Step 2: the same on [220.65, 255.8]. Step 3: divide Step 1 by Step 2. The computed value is 0.89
